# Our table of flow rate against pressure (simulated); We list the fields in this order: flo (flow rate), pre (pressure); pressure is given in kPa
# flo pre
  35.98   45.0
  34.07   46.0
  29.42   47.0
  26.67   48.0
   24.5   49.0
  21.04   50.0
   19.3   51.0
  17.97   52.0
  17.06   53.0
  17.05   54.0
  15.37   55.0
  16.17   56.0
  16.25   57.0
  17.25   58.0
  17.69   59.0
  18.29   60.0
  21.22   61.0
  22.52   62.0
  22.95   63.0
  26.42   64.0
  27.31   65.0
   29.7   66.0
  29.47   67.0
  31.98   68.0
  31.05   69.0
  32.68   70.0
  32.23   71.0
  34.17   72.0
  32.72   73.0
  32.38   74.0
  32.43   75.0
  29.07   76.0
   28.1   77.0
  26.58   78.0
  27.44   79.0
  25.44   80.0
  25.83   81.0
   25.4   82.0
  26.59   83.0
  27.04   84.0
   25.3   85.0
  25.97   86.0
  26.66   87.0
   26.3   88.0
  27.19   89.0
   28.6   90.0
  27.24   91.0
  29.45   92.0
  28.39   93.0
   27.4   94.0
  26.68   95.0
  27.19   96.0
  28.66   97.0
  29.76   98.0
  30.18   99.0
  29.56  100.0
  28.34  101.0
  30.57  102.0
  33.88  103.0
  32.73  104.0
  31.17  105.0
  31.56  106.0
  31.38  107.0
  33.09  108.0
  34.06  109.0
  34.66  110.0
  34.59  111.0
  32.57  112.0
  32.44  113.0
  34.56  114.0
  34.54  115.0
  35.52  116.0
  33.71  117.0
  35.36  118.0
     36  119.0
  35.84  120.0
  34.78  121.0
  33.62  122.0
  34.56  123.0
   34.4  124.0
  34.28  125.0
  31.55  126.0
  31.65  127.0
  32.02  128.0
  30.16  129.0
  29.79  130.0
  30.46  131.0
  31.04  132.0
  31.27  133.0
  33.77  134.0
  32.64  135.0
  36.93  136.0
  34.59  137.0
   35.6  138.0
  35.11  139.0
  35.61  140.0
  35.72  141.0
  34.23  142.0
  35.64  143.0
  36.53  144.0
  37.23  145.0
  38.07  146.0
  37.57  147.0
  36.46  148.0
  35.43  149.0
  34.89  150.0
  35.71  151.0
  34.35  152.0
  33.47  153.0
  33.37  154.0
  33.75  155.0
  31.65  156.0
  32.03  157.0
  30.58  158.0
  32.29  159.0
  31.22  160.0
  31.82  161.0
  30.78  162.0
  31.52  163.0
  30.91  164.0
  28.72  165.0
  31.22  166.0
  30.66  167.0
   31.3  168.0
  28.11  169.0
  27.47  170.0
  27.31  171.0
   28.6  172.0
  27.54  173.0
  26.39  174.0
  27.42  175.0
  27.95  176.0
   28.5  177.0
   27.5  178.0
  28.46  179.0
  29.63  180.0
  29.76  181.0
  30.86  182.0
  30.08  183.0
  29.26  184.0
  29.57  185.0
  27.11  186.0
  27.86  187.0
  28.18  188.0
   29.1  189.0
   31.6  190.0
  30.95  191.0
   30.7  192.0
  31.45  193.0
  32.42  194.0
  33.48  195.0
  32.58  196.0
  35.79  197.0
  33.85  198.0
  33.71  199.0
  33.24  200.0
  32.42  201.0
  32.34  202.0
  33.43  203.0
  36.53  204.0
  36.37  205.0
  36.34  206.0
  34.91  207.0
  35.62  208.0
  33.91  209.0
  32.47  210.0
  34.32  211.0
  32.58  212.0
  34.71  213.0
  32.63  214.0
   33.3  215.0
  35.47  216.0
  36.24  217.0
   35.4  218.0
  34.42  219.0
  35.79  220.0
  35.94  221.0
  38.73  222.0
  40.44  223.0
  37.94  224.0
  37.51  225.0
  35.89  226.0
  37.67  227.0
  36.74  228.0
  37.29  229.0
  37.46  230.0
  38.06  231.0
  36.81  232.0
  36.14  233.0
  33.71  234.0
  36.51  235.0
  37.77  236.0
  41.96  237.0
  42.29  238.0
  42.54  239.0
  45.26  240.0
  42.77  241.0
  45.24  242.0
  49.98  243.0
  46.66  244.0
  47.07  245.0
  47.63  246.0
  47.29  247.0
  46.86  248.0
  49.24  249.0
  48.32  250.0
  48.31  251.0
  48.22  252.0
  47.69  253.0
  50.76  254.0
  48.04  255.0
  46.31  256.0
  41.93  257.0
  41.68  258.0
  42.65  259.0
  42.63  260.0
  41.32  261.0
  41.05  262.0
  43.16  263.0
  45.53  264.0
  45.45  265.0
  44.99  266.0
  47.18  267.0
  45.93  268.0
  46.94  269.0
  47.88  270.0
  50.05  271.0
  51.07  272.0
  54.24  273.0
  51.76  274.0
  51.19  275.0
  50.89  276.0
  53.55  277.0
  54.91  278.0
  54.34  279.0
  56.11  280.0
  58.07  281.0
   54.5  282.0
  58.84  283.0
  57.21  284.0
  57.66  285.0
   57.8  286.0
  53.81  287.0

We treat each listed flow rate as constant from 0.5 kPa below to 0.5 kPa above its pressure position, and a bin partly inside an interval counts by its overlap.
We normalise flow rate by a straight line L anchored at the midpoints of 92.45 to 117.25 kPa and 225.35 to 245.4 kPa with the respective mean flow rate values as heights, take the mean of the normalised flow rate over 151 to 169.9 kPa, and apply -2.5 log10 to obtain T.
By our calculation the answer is 0.119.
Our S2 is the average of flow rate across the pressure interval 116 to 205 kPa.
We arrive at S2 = 32.2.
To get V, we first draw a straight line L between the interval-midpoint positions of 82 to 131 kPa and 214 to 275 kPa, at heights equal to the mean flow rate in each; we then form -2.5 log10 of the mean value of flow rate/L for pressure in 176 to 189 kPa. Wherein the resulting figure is 0.28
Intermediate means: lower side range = 31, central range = 28.9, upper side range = 42.7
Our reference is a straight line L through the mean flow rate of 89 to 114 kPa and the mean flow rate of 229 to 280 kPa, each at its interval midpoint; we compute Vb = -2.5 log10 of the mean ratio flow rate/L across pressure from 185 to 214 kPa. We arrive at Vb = 0.22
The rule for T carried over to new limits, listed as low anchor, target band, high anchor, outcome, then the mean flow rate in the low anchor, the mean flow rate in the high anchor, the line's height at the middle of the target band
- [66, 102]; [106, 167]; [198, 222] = -0.08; 28.7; 34.5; 31.1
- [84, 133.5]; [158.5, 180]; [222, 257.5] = 0.24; 31.2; 42.6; 36.5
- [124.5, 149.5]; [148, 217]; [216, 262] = 0.18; 34.1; 41.7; 37.5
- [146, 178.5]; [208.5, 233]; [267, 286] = 0.18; 31.2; 53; 42.4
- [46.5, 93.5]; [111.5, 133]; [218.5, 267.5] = -0.09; 25.5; 42.3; 30.6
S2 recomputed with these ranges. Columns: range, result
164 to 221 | 31.6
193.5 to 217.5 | 34.1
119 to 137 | 33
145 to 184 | 31.2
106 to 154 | 34.2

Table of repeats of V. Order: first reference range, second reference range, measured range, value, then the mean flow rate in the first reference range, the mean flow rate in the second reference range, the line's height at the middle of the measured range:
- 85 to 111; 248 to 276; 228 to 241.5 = 0.13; 29.6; 46.9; 44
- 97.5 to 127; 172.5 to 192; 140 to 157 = -0.14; 33.1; 28.9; 30.9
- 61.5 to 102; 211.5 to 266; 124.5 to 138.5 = 0.00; 28.3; 41.2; 32.4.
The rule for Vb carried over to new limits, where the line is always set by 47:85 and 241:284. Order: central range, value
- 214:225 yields 0.20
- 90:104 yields -0.01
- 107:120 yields -0.12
